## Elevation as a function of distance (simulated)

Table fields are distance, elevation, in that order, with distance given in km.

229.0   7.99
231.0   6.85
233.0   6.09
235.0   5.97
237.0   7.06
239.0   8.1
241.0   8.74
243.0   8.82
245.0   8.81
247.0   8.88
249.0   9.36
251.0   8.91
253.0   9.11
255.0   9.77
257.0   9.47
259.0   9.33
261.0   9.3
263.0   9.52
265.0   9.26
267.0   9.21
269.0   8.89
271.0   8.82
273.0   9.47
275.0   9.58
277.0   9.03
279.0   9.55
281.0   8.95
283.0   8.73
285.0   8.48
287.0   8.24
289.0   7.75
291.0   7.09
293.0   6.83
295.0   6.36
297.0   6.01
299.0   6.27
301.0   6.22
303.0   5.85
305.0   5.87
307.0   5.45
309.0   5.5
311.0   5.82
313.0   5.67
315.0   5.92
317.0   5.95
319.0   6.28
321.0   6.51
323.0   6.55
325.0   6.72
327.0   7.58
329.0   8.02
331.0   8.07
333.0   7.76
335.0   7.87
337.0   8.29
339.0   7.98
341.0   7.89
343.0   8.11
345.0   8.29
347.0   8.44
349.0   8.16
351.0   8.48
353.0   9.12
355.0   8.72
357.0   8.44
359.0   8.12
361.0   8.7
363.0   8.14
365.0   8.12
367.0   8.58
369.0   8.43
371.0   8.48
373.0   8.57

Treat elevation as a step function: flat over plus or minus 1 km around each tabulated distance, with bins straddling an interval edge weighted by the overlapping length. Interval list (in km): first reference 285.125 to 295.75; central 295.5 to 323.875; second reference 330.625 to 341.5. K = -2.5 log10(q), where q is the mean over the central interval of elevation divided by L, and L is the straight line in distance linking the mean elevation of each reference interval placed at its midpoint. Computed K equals 0.26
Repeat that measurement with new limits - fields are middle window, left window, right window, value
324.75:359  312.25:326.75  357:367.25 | -0.11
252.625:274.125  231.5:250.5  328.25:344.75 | -0.16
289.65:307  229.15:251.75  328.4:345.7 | 0.26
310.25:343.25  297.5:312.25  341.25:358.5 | 0.00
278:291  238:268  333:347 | 0.03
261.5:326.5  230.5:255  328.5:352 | 0.10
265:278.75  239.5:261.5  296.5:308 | -0.18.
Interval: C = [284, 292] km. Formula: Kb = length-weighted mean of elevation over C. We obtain 7.89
